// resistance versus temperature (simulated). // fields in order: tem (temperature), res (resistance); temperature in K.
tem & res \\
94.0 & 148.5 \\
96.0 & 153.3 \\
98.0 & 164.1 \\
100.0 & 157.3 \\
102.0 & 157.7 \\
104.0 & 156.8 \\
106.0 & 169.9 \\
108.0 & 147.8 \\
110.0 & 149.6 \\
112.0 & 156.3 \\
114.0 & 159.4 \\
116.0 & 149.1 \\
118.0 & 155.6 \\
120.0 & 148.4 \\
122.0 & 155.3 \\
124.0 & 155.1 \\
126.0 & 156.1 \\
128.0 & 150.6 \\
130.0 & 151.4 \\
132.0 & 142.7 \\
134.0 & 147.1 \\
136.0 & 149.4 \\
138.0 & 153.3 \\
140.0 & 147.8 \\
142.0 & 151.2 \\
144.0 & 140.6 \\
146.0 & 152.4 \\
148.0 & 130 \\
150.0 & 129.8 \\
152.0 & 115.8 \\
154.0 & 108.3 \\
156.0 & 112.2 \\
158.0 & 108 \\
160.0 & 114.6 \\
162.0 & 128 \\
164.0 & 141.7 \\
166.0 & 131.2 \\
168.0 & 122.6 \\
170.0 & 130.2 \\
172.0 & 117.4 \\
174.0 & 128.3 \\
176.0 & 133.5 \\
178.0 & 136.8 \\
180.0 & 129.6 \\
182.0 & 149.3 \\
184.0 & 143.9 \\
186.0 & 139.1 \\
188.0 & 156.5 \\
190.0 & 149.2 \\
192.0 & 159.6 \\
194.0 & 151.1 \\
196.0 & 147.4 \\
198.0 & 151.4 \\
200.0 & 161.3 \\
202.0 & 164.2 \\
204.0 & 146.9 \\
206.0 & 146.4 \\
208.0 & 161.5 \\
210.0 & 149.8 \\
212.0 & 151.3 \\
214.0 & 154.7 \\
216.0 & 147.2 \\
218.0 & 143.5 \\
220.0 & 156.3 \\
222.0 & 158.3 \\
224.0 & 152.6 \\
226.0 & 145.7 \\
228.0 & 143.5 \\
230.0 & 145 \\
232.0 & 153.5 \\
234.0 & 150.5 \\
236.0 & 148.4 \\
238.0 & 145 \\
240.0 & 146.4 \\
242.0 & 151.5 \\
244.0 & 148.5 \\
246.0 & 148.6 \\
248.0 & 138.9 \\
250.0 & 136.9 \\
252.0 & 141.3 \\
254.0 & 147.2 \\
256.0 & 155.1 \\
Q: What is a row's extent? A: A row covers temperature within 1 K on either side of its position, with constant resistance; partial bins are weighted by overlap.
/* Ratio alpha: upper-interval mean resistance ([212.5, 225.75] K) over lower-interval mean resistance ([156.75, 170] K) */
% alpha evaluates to 1.22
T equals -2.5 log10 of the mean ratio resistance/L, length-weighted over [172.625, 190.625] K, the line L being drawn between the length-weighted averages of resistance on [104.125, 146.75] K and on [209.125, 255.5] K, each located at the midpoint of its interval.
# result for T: 0.07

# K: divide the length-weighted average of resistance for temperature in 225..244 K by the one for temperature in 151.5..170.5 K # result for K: 1.2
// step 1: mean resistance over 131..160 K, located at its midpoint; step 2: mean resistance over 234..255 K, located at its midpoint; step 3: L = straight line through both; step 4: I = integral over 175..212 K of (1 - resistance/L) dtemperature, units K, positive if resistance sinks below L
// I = -2.4 K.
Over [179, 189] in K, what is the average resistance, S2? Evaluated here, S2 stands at 144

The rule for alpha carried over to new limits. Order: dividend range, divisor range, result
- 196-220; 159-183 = 1.17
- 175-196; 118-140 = 0.96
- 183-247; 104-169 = 1.06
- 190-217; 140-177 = 1.20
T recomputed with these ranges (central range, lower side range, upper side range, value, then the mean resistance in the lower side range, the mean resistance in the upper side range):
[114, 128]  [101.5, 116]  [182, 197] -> 0.01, 156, 150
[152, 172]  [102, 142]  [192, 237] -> 0.25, 153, 152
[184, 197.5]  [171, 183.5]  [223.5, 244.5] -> -0.10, 133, 148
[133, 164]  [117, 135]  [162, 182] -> 0.07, 151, 131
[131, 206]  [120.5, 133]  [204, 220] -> 0.10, 152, 151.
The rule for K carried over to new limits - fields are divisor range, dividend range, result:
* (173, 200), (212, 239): 1.03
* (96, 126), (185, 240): 0.97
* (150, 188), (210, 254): 1.16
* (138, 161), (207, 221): 1.18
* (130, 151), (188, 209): 1.06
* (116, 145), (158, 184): 0.86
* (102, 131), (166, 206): 0.92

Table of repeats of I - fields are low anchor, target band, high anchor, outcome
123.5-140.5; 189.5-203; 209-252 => -0.6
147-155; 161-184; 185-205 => 0.7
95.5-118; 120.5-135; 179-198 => 0.3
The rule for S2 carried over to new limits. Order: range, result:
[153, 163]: 114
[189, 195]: 153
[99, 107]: 160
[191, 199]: 152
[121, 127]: 156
